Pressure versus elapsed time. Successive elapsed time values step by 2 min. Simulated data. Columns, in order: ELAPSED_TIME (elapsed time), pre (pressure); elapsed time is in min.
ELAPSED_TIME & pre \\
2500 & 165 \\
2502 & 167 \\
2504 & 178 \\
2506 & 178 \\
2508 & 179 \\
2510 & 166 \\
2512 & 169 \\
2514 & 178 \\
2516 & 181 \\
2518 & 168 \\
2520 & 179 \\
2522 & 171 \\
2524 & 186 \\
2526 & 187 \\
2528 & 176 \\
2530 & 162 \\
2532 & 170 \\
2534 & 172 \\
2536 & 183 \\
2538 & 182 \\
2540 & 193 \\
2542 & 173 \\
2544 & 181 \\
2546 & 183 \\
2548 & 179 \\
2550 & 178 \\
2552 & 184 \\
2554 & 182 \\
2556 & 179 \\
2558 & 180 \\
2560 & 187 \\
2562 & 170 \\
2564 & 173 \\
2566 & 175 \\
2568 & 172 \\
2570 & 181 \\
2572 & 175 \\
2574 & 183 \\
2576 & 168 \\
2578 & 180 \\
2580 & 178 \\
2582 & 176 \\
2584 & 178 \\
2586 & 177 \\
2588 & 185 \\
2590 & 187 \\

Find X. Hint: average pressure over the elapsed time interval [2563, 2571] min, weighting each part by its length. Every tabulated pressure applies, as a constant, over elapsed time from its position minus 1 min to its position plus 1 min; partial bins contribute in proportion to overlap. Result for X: 175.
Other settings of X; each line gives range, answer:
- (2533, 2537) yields 178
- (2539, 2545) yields 182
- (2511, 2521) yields 175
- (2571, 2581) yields 177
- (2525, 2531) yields 175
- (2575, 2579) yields 174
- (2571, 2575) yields 179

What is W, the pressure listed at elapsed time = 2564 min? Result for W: 173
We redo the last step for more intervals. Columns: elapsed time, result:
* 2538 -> 182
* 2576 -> 168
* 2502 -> 167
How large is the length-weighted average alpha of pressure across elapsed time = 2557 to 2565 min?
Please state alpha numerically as 178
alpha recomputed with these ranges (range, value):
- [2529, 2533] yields 166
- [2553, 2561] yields 182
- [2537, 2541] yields 188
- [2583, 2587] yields 178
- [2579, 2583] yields 177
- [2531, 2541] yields 180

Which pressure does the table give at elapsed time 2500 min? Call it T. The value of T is 165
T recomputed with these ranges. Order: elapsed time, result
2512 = 169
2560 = 187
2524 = 186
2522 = 171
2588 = 185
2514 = 178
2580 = 178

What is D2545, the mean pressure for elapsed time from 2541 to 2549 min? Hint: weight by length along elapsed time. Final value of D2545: 179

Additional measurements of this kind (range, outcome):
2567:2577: 176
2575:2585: 176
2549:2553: 181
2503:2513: 174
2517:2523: 173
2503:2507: 178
